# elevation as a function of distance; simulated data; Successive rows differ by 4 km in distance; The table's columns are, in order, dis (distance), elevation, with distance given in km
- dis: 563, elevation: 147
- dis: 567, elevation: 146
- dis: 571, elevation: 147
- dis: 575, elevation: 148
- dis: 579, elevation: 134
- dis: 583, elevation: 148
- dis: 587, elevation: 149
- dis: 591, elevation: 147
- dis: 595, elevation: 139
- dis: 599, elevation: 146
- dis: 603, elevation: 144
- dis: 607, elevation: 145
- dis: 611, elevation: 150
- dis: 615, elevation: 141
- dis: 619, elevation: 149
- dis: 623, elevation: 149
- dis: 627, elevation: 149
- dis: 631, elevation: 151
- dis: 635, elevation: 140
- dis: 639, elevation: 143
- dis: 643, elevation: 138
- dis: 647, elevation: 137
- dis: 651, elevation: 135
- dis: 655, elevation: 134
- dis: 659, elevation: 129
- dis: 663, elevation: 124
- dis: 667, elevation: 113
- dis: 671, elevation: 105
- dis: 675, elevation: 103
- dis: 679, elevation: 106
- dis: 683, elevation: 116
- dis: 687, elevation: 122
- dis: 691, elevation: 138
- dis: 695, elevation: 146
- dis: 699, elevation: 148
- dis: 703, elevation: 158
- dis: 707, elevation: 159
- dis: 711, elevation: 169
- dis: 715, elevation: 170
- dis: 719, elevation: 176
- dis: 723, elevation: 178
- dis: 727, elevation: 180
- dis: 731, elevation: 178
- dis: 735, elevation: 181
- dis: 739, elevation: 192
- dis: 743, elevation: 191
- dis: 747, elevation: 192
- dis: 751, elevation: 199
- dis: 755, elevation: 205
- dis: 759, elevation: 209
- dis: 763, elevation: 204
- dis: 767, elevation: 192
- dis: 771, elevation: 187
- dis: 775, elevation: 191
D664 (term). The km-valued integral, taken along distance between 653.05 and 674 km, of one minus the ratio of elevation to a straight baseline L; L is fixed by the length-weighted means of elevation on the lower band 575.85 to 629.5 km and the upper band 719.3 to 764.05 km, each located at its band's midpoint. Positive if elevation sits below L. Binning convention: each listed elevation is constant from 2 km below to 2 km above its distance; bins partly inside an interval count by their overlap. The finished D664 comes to 5.7 km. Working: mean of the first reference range 145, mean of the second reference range 191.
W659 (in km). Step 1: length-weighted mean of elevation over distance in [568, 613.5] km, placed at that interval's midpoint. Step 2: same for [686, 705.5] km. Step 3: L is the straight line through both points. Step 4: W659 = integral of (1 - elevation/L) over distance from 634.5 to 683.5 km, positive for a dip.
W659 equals 6.68 km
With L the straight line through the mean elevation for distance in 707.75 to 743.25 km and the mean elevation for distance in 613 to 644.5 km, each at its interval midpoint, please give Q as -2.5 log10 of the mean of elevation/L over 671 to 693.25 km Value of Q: 0.37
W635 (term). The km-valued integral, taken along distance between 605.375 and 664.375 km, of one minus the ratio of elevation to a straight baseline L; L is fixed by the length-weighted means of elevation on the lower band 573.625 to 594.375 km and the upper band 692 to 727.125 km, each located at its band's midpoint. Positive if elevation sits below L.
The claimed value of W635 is 4.3 km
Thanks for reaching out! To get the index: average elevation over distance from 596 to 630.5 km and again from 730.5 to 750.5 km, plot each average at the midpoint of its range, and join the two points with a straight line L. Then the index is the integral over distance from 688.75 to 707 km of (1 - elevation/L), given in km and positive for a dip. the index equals 2.7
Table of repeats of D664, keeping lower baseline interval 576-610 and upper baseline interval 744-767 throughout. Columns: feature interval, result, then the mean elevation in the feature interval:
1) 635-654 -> 2.8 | 138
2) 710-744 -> 2.0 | 179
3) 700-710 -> 1.3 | 158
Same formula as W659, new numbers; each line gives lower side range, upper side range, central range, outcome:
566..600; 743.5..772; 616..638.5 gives 1.61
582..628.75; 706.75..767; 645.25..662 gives 2.90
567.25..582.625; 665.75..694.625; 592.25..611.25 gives -1.05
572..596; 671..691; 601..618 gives -1.11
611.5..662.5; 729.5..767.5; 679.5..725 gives 5.74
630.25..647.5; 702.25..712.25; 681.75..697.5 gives 2.52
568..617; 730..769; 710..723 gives 0.81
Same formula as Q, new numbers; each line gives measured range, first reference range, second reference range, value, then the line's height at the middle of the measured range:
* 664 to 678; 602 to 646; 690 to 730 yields 0.39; 155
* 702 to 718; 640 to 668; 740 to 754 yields 0.03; 169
